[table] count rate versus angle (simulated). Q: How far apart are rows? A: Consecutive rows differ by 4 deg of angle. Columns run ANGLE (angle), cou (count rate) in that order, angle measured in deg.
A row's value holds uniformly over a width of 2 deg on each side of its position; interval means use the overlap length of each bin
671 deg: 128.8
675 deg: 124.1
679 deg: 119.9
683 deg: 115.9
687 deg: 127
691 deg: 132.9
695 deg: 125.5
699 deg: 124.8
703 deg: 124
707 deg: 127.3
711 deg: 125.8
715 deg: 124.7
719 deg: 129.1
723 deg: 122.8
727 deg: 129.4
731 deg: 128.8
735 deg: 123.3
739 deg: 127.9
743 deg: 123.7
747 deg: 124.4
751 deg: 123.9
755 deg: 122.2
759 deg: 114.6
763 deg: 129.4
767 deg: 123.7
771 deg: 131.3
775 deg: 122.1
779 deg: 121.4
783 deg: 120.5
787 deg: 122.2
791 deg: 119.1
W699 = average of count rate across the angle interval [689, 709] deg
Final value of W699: 127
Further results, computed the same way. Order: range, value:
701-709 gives 126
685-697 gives 128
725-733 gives 129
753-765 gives 122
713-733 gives 127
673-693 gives 124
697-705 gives 124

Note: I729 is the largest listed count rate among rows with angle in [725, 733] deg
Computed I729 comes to 129.4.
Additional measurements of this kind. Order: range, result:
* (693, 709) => 127.3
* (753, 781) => 131.3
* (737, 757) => 127.9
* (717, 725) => 129.1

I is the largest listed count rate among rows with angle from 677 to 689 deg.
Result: 127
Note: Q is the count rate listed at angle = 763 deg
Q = 129.4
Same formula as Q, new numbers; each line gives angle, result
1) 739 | 127.9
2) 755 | 122.2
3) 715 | 124.7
